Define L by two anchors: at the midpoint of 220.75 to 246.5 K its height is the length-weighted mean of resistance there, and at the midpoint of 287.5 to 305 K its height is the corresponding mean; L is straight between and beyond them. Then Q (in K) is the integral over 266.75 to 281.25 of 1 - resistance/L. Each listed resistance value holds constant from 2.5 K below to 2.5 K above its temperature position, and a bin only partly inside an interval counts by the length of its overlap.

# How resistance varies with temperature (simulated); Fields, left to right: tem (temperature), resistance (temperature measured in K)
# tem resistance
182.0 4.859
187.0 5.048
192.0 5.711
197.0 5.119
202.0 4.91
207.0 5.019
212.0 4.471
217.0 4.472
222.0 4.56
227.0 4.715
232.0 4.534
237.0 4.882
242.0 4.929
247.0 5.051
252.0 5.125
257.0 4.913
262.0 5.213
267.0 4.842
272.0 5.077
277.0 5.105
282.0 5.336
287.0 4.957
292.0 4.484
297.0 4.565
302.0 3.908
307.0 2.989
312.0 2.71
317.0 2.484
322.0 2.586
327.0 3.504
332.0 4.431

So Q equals -1.86 K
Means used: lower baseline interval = 4.76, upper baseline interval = 4.35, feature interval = 5.07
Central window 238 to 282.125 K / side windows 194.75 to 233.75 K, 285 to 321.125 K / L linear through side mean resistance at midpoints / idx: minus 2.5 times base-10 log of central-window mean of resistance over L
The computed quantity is -0.21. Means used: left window 4.73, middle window 5.04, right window 3.66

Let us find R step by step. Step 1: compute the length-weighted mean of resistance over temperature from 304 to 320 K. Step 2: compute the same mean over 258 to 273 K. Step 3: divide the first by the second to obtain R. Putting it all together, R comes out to 0.5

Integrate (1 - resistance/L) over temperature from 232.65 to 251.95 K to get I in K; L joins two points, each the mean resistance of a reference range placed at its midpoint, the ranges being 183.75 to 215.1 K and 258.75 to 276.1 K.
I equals 0.40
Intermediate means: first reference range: 5.03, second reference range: 5.04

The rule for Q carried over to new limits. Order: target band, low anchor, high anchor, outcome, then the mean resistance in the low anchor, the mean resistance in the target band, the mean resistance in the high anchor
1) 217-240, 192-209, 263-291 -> 2.0 K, 5.12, 4.66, 5.04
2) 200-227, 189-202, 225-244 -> 2.0 K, 5.3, 4.68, 4.76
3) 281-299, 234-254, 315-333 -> -3.9 K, 4.98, 4.8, 3.17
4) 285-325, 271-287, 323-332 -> 7.4 K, 5.15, 3.57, 3.61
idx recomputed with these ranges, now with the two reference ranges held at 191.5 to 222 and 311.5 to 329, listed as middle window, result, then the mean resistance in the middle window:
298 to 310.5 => -0.134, 3.52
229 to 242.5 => -0.100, 4.76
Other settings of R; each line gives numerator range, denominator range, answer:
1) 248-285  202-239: 1.09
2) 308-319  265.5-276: 0.53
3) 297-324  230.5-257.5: 0.63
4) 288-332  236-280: 0.70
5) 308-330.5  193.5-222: 0.60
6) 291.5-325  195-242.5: 0.70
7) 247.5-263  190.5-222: 1.04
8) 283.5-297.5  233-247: 0.97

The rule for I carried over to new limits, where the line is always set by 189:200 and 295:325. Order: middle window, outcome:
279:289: -4.0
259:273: -3.5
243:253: -1.6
